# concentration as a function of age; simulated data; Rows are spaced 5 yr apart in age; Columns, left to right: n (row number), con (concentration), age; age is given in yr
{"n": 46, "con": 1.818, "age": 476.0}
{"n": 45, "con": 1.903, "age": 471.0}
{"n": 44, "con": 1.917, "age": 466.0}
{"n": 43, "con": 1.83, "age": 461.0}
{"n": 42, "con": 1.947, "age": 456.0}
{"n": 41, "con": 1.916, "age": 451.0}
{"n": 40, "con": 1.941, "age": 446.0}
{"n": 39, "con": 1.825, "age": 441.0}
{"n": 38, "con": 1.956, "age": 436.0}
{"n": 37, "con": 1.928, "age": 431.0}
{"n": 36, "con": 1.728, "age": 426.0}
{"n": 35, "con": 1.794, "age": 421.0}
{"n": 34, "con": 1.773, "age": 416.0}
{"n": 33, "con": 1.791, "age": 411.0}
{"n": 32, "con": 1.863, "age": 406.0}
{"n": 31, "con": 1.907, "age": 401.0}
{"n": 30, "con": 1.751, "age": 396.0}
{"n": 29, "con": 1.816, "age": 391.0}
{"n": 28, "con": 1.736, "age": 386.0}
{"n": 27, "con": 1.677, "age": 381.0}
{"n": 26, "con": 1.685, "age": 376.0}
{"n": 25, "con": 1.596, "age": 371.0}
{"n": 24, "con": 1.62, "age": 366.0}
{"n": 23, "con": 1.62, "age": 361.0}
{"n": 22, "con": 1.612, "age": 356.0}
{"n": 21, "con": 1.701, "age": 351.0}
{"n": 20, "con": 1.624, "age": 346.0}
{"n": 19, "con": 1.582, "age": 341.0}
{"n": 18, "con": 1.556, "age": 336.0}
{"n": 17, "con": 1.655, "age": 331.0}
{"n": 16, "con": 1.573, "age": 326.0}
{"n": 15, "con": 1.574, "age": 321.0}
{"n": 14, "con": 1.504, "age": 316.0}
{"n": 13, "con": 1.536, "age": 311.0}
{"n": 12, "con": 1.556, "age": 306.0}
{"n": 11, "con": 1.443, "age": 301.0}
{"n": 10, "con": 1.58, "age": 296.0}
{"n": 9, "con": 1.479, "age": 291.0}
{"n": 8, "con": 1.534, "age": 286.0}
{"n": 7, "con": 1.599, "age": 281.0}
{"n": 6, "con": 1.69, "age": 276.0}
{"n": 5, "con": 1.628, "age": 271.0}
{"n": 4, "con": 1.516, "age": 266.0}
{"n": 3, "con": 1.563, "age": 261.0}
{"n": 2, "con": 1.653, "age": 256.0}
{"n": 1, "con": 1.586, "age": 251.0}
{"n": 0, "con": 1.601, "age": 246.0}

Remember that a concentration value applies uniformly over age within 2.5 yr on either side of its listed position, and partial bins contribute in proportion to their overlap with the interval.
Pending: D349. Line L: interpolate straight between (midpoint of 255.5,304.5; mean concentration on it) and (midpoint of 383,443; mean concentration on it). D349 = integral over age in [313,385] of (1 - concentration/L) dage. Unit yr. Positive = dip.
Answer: 3.5 yr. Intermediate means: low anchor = 1.56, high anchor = 1.82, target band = 1.61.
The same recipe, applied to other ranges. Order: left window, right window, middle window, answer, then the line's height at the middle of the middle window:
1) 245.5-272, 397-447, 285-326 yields 3.3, 1.66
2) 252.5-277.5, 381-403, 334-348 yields 1.0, 1.71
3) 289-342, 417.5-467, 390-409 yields -0.8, 1.76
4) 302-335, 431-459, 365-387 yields 0.8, 1.72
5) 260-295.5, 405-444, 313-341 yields 1.5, 1.66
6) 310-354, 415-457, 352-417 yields 0.3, 1.73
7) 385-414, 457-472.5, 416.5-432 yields 0.4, 1.84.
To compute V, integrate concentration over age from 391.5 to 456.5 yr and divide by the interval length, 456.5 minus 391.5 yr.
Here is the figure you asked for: 1.85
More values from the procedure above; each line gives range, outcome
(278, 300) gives 1.54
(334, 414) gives 1.7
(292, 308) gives 1.52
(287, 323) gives 1.52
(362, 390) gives 1.67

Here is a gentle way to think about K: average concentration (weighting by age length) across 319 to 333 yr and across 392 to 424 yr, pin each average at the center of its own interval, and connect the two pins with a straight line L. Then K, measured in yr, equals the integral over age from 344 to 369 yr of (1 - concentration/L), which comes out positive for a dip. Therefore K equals 0.6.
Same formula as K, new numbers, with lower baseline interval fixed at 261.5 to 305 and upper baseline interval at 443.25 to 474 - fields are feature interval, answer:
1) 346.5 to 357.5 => 0.26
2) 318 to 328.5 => 0.43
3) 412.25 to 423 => 0.24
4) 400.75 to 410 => -0.33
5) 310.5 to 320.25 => 0.58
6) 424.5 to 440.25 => -0.17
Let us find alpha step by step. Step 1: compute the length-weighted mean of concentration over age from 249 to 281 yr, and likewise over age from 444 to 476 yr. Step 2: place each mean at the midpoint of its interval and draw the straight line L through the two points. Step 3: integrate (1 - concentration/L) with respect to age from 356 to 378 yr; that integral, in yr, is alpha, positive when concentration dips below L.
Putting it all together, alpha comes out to 1.7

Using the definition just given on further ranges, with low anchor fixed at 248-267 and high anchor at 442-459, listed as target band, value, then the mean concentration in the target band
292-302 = 0.8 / 1.52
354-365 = 0.9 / 1.62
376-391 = 0.7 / 1.72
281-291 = 0.6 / 1.54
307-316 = 0.8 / 1.53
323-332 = 0.5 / 1.6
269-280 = -0.3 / 1.65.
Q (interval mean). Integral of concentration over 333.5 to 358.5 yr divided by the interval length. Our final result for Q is 1.61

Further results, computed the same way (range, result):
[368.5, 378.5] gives 1.64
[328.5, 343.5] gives 1.6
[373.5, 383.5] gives 1.68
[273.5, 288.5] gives 1.61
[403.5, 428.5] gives 1.79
